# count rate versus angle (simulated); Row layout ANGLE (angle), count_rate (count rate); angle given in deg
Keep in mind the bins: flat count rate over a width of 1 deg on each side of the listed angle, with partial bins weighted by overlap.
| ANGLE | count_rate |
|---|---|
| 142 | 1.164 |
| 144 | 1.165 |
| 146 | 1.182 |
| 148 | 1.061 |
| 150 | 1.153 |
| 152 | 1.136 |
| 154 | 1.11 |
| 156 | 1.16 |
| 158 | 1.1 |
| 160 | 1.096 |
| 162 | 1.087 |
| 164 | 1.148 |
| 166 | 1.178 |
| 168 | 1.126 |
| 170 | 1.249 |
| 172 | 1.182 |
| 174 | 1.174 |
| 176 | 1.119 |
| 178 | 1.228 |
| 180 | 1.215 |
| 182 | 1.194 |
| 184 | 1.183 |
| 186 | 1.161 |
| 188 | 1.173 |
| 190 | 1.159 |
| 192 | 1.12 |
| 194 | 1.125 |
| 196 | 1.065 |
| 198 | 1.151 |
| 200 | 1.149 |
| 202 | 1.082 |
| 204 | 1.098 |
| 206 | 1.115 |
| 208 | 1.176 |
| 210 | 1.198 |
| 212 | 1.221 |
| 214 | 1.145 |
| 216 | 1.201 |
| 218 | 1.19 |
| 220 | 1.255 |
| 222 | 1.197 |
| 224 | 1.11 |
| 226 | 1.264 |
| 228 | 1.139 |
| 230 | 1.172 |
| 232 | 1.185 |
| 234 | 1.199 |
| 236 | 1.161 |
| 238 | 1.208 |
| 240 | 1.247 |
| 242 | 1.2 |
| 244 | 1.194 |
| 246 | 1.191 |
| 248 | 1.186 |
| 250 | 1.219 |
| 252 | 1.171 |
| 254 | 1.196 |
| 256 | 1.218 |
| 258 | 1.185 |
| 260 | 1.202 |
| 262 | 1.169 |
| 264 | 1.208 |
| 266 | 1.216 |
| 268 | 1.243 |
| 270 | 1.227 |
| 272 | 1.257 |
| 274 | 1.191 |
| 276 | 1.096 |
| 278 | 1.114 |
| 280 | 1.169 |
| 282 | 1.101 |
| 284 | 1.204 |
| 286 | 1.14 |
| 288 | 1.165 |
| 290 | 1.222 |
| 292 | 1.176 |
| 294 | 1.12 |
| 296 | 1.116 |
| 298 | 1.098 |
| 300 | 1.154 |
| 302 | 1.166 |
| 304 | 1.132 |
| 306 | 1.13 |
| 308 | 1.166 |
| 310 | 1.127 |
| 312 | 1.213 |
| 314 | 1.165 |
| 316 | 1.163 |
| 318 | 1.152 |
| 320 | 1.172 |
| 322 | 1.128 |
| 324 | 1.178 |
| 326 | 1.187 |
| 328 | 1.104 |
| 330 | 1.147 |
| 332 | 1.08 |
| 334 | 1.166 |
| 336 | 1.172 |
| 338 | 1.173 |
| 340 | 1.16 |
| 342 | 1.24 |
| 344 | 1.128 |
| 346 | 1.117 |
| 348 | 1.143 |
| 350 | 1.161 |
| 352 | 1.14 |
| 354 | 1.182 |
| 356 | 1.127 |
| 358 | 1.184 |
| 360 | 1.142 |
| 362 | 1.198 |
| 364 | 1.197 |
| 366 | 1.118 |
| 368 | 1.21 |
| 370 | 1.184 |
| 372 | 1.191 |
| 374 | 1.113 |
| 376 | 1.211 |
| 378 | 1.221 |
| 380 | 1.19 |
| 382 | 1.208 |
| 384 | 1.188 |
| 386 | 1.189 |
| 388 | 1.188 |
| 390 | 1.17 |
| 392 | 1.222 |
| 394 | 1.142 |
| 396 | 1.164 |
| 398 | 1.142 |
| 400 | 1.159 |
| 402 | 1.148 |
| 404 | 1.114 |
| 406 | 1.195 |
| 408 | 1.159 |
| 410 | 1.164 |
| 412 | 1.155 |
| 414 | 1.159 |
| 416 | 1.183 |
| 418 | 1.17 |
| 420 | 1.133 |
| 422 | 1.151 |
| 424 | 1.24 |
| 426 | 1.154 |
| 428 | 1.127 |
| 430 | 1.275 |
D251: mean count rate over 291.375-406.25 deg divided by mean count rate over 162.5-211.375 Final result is 1.00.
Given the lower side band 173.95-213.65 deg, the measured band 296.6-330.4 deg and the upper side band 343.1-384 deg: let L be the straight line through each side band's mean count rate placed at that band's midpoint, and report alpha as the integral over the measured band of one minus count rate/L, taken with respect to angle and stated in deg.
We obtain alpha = 0.4 deg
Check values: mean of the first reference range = 1.15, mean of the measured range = 1.15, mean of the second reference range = 1.17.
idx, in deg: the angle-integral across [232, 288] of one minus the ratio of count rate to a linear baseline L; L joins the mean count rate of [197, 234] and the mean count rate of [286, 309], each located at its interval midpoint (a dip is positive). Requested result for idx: -1.5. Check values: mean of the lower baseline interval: 1.17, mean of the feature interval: 1.19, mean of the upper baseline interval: 1.15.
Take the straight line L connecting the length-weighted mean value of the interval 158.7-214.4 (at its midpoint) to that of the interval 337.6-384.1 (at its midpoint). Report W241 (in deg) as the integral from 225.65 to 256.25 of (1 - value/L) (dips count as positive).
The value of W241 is -0.9 deg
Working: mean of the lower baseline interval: 1.15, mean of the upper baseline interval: 1.17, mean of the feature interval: 1.19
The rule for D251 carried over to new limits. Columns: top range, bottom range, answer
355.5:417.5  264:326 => 1.01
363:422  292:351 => 1.02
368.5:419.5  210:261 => 0.98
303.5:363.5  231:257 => 0.97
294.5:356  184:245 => 0.98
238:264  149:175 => 1.05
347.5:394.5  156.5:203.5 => 1.02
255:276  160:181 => 1.03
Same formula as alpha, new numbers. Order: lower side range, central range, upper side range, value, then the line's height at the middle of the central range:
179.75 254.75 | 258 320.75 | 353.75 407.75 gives 0.3 deg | 1.17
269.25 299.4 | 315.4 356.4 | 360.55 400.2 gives 0.6 deg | 1.17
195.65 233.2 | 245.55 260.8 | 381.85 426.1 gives -0.4 deg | 1.17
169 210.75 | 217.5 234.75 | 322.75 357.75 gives -0.5 deg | 1.16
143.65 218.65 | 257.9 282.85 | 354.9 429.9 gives -0.5 deg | 1.16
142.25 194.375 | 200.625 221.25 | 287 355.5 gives -0.3 deg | 1.15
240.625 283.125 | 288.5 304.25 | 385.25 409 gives 0.4 deg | 1.18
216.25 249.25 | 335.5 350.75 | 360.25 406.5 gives 0.2 deg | 1.18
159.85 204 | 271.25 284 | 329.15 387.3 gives 0.1 deg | 1.16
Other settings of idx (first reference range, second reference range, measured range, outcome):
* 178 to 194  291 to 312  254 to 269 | -0.7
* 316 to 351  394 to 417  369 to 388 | -0.5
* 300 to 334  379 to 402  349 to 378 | -0.1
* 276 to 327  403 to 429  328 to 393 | -0.7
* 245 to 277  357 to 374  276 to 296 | 0.7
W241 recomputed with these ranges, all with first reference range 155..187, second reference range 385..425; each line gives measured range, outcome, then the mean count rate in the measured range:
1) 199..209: 0.34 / 1.12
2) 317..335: 0.30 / 1.15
